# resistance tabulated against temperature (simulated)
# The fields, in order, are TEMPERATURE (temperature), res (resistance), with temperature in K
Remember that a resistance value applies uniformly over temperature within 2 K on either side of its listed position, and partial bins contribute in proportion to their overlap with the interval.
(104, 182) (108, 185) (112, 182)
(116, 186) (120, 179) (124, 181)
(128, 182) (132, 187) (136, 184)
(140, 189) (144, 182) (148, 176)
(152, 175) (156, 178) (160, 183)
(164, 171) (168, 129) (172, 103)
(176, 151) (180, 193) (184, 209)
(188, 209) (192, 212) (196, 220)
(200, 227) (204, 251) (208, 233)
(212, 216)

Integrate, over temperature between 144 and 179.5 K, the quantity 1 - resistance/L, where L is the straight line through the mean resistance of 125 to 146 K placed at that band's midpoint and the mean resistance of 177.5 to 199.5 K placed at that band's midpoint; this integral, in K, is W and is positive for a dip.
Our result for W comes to 6.3 K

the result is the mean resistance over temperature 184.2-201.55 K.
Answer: 216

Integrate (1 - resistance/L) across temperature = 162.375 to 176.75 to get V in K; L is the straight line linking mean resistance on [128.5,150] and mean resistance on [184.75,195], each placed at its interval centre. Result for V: 4.6 K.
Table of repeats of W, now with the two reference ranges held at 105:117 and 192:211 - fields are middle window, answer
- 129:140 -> 0.56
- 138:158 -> 2.23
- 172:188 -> 3.07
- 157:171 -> 3.48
